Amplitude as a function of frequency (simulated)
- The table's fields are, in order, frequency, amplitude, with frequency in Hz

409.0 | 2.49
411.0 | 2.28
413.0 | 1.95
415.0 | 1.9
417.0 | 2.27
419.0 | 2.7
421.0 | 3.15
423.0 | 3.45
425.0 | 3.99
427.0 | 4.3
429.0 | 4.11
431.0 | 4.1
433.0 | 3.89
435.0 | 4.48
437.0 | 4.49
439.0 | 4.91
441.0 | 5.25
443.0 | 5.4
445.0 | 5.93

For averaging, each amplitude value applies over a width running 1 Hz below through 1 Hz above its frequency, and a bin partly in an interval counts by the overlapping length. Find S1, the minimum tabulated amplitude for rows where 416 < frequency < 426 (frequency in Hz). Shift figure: 2.27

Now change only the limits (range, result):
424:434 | 3.89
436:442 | 4.49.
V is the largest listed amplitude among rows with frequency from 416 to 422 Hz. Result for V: 3.15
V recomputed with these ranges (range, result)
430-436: 4.48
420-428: 4.3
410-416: 2.28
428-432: 4.11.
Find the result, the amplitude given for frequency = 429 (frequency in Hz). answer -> 4.11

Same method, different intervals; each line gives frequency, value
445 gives 5.93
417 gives 2.27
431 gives 4.1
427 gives 4.3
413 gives 1.95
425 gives 3.99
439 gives 4.91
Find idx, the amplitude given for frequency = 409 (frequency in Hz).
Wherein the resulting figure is 2.49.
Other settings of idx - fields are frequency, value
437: 4.49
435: 4.48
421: 3.15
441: 5.25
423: 3.45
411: 2.28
